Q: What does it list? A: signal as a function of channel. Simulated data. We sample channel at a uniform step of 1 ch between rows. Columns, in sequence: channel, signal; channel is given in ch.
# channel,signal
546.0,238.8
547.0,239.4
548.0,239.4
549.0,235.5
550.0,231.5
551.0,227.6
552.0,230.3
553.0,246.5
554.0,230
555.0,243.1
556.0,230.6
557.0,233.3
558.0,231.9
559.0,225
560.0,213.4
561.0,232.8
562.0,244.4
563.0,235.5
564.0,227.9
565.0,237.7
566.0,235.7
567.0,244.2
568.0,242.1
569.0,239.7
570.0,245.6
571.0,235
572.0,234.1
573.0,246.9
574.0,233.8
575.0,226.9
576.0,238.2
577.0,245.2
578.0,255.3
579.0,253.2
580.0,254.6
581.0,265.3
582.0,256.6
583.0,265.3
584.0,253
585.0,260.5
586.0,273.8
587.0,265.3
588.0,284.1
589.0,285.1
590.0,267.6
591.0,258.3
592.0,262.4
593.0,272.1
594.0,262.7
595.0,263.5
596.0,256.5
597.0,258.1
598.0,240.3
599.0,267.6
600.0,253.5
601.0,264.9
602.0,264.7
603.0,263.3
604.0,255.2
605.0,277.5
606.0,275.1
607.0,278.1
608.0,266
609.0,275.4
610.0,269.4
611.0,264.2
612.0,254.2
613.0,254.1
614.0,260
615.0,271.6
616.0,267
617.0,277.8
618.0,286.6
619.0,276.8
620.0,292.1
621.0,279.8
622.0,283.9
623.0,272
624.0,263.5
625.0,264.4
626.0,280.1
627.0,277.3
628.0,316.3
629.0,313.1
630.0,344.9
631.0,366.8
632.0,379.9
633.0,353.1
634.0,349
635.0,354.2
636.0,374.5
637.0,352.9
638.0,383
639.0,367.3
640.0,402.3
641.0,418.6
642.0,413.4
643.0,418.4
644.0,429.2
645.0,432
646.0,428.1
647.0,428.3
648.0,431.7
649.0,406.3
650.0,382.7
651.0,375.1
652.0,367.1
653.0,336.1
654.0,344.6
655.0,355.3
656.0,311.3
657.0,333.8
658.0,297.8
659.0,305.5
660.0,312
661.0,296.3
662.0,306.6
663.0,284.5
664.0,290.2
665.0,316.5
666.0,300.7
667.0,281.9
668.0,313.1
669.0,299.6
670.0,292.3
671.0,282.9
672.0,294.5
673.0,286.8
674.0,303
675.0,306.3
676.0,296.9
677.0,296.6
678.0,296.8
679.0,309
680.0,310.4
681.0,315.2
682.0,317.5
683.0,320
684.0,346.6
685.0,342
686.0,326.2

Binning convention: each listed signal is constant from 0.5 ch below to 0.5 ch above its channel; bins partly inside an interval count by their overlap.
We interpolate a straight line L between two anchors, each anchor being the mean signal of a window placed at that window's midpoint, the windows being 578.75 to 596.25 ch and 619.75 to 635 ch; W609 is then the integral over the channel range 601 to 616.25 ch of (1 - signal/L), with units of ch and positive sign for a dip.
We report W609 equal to 1.2 ch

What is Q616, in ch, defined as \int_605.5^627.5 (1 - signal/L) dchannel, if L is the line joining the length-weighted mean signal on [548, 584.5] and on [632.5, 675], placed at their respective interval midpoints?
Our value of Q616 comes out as 2.13 ch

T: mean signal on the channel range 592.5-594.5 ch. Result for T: 267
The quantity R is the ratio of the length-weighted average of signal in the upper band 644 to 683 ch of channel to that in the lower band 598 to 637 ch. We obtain 1.1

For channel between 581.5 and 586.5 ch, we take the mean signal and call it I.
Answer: 262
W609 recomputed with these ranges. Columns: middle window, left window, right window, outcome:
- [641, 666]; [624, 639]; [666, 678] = -3.5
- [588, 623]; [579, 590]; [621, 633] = 2.2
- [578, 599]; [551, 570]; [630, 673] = 0.6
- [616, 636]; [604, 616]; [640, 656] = 0.9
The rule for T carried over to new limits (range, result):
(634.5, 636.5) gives 364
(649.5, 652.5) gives 375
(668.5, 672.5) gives 292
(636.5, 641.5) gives 385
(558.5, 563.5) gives 230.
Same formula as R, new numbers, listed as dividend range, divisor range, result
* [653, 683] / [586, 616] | 1.15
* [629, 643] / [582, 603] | 1.42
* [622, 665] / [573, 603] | 1.35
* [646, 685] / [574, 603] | 1.25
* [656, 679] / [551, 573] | 1.28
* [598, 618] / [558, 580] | 1.12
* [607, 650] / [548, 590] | 1.36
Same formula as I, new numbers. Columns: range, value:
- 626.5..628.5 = 297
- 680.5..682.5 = 316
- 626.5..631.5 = 324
